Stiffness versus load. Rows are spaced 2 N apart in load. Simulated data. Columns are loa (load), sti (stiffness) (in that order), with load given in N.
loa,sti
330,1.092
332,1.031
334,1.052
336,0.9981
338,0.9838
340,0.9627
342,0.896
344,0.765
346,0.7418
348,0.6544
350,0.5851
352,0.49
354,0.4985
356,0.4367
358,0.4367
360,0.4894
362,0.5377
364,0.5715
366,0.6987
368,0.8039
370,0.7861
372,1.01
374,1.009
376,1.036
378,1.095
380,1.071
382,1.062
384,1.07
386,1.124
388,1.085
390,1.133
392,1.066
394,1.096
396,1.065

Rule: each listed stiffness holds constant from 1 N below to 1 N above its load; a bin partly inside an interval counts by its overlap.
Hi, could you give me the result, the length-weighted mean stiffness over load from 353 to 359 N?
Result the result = 0.457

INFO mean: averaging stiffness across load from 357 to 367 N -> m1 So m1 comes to 0.547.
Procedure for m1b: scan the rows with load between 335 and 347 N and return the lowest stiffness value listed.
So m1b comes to 0.7418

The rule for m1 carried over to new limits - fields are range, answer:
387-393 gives 1.09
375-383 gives 1.07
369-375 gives 0.935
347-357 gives 0.533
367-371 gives 0.795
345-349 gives 0.698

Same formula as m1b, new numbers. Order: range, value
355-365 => 0.4367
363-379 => 0.5715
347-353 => 0.49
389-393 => 1.066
